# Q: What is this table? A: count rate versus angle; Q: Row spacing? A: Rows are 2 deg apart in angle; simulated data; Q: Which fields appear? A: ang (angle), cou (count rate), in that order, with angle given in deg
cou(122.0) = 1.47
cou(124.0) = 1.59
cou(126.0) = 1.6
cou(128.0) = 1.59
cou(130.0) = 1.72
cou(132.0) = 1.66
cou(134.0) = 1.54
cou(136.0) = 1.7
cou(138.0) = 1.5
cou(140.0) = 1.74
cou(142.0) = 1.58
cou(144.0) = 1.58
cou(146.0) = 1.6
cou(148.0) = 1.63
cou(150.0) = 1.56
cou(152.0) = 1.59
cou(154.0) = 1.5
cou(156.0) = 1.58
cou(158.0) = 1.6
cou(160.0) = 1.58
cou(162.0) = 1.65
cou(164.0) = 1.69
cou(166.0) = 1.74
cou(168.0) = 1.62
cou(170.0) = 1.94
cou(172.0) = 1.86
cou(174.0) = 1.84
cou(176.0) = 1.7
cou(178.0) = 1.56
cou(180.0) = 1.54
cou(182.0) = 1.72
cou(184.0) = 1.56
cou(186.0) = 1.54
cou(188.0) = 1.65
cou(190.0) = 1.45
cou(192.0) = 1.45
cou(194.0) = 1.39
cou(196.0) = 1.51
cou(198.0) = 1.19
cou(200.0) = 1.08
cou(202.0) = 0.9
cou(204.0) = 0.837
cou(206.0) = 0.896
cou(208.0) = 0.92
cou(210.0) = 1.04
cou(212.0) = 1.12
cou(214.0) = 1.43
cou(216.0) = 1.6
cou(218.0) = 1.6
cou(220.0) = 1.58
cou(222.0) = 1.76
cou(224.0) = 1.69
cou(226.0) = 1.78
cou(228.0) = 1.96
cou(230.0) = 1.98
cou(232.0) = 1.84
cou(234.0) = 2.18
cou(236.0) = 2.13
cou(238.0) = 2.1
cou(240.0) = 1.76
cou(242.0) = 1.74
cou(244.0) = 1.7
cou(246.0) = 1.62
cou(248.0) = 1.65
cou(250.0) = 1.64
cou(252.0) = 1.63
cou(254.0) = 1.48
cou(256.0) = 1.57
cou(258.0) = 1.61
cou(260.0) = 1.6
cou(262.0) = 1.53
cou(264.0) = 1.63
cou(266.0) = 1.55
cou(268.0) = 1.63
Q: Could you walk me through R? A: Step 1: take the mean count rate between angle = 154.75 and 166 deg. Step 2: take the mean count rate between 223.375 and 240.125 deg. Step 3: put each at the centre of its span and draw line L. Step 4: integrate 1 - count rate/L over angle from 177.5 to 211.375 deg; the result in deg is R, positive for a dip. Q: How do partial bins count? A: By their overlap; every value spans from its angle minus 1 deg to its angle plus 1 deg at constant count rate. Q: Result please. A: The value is 9.0 deg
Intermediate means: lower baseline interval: 1.63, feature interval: 1.3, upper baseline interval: 1.95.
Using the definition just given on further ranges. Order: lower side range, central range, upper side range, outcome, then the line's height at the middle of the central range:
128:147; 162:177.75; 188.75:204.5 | -3.8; 1.42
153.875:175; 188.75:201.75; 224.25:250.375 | 3.2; 1.76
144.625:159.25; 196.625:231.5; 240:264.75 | 4.9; 1.61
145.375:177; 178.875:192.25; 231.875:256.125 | 1.1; 1.7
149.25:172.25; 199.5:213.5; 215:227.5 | 5.8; 1.67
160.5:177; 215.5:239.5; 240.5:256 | -2.7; 1.67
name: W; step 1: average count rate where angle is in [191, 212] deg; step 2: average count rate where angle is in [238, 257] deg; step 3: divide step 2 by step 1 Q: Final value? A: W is 1.5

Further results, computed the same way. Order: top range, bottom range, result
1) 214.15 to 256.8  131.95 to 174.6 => 1.07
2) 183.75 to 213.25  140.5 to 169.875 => 0.76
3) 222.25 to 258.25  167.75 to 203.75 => 1.18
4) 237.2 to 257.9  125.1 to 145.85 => 1.04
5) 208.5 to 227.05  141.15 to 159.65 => 0.95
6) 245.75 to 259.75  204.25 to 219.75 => 1.30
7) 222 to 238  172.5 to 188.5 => 1.18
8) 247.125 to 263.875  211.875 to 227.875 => 0.98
